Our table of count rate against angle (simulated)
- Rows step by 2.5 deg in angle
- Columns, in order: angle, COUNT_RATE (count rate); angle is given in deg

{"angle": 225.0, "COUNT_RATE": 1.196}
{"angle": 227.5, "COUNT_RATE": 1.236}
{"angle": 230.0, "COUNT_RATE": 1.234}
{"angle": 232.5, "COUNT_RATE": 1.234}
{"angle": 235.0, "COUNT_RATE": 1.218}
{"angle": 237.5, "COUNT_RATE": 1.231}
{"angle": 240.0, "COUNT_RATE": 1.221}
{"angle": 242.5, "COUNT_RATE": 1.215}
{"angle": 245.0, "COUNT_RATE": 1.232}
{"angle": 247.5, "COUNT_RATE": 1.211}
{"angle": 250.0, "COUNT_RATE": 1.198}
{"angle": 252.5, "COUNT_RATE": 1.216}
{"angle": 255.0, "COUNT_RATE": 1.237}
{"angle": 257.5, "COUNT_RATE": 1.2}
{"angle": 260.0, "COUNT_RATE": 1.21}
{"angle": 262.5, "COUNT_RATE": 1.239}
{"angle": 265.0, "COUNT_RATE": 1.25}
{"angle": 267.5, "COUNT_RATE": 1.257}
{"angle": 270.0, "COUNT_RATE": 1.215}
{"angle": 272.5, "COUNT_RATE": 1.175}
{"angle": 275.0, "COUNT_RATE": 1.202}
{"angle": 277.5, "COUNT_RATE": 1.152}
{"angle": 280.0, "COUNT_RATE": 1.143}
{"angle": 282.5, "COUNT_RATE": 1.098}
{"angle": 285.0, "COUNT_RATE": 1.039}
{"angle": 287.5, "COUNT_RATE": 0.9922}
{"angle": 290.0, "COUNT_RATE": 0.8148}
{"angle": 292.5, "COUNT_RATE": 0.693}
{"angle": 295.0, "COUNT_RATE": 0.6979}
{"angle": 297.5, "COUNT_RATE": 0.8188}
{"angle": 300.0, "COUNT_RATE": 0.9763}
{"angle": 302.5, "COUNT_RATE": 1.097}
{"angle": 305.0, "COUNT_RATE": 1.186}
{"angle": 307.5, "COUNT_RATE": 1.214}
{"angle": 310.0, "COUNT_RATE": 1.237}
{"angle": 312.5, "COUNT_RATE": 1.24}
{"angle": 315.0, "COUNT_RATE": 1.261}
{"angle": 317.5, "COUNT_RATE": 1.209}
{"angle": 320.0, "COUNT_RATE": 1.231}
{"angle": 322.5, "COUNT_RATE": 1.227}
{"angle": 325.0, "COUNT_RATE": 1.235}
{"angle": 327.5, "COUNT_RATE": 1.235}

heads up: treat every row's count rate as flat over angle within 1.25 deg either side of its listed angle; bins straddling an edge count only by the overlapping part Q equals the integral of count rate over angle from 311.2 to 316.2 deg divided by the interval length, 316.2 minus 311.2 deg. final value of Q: 1.25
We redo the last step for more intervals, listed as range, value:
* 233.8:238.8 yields 1.22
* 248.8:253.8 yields 1.21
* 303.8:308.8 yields 1.2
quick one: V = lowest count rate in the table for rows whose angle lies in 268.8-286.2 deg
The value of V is 1.039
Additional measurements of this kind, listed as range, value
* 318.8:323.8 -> 1.227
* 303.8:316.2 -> 1.186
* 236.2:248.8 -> 1.211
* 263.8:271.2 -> 1.215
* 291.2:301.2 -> 0.693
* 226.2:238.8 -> 1.218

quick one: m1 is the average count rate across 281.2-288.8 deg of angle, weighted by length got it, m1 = 1.04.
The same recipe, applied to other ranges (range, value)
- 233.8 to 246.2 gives 1.22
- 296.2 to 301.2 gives 0.895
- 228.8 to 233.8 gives 1.23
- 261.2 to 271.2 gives 1.24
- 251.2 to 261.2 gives 1.22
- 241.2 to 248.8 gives 1.22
